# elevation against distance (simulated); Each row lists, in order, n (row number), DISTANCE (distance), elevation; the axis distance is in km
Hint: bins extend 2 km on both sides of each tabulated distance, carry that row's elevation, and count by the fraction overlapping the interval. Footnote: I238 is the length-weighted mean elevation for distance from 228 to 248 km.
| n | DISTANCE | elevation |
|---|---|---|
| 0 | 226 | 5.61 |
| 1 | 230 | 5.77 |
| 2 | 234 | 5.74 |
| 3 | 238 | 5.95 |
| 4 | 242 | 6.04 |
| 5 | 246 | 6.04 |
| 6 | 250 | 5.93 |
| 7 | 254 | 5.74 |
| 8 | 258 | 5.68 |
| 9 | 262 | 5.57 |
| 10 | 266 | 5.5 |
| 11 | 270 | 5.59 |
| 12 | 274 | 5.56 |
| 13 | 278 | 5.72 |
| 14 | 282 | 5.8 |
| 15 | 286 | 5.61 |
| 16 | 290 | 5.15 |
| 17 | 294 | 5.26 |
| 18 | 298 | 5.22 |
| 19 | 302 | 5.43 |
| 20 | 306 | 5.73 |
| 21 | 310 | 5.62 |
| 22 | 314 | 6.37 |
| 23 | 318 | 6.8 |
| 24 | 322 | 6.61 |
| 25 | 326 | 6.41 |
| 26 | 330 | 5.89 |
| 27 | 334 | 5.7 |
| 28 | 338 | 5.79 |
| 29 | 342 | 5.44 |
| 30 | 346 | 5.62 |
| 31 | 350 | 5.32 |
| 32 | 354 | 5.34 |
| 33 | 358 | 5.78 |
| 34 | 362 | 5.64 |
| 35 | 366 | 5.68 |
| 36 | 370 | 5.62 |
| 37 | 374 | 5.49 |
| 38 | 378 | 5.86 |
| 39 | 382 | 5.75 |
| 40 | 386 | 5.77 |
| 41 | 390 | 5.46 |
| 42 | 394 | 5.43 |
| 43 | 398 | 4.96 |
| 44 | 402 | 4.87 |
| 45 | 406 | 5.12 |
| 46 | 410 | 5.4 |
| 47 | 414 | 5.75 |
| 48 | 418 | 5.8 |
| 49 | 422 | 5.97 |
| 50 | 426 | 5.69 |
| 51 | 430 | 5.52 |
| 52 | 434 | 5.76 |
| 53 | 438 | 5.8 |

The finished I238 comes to 5.91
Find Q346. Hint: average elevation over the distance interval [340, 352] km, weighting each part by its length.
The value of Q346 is 5.46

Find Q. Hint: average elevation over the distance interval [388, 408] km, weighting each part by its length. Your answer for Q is 5.17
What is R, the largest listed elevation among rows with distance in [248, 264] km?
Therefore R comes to 5.93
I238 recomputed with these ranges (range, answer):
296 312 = 5.5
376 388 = 5.79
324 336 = 6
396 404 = 4.92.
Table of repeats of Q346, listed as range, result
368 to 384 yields 5.68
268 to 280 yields 5.62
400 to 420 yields 5.39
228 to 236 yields 5.75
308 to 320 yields 6.26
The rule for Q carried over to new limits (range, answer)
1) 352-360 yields 5.56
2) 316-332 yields 6.43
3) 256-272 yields 5.58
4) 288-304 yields 5.26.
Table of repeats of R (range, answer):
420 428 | 5.97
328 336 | 5.89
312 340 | 6.8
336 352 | 5.79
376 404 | 5.86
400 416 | 5.75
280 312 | 5.8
